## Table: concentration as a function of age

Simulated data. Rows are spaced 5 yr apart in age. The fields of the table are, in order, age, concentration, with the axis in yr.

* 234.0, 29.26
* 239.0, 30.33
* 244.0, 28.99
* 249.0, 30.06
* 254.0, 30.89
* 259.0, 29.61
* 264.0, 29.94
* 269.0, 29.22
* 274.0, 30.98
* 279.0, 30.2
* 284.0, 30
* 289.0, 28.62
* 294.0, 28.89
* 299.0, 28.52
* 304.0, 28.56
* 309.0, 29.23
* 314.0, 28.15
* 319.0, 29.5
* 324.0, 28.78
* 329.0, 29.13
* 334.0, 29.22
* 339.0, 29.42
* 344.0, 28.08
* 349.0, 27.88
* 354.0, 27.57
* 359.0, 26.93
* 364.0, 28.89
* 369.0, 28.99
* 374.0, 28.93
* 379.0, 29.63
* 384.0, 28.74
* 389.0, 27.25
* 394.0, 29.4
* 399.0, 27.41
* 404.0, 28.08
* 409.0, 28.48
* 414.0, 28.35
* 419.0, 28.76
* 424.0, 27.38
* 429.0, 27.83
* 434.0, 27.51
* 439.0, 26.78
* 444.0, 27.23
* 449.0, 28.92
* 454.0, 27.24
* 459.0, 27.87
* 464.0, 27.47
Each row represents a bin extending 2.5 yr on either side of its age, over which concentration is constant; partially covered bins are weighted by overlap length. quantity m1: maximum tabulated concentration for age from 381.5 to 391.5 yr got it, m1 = 28.74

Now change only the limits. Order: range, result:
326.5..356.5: 29.42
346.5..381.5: 29.63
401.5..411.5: 28.48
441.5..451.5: 28.92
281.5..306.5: 30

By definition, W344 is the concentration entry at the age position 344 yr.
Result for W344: 28.08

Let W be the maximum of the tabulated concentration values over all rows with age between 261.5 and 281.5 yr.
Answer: 30.98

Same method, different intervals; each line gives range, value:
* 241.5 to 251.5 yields 30.06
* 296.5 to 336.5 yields 29.5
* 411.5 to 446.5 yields 28.76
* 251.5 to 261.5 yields 30.89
